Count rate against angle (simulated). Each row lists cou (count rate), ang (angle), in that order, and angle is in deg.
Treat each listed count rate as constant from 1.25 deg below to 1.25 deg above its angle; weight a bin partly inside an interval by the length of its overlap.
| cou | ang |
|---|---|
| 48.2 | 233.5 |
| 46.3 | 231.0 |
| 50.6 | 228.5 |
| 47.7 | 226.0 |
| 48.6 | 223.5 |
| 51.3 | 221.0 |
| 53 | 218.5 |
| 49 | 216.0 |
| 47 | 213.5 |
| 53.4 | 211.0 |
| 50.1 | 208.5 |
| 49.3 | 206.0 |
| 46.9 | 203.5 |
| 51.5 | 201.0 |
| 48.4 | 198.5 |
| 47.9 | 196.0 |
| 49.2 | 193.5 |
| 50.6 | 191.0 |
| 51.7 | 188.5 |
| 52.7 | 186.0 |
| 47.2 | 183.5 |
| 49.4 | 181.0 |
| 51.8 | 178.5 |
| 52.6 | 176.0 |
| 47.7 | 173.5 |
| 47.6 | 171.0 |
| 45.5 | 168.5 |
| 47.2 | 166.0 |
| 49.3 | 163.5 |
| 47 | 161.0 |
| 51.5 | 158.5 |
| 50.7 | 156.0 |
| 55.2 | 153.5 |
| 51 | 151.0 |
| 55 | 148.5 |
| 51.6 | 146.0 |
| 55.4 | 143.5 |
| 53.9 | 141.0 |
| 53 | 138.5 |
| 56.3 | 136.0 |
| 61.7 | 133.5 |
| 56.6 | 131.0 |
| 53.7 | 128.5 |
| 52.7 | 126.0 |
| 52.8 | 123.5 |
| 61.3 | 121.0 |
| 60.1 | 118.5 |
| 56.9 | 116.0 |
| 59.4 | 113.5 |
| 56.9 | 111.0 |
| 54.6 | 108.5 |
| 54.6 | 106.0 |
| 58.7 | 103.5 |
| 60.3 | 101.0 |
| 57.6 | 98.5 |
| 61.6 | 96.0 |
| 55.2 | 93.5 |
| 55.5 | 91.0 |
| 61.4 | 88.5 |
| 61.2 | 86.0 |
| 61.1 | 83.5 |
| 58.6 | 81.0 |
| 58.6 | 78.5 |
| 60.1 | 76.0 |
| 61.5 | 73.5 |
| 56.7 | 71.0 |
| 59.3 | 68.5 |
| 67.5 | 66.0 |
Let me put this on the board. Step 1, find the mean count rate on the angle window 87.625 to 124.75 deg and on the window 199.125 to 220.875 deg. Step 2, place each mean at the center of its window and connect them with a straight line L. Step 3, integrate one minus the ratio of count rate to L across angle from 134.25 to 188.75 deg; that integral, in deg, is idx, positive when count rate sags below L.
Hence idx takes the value 2.6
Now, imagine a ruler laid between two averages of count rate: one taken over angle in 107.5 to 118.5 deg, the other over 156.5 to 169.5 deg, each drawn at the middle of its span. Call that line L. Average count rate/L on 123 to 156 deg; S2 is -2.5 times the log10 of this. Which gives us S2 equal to -0.04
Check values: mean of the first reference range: 57.4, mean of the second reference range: 48.3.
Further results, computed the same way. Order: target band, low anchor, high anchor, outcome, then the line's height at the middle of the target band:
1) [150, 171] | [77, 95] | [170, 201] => 0.055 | 52.1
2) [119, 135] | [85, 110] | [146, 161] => -0.034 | 54.9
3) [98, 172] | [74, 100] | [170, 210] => 0.011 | 54.8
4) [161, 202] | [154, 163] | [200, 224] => 0.017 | 50.1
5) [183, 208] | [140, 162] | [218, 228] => 0.028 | 50.9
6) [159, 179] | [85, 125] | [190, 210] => 0.076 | 52.1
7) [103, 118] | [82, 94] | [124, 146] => 0.005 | 57.2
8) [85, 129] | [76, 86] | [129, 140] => 0.013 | 58.2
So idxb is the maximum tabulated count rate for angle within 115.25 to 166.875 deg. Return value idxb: 61.7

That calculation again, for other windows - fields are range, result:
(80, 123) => 61.6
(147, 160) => 55.2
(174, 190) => 52.7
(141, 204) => 55.4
